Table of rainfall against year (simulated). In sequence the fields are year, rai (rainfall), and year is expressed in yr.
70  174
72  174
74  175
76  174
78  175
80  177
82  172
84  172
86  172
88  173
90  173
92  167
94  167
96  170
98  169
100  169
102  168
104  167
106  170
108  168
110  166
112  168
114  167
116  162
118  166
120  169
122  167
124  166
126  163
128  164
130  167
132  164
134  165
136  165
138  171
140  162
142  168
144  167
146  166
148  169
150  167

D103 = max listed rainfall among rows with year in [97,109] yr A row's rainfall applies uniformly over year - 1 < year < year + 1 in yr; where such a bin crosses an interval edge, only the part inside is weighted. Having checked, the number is 170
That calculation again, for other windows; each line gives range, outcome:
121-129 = 167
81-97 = 173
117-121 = 169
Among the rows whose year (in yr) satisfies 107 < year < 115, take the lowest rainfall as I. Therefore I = 166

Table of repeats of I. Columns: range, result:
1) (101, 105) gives 167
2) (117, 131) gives 163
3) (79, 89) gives 172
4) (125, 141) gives 162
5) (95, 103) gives 168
